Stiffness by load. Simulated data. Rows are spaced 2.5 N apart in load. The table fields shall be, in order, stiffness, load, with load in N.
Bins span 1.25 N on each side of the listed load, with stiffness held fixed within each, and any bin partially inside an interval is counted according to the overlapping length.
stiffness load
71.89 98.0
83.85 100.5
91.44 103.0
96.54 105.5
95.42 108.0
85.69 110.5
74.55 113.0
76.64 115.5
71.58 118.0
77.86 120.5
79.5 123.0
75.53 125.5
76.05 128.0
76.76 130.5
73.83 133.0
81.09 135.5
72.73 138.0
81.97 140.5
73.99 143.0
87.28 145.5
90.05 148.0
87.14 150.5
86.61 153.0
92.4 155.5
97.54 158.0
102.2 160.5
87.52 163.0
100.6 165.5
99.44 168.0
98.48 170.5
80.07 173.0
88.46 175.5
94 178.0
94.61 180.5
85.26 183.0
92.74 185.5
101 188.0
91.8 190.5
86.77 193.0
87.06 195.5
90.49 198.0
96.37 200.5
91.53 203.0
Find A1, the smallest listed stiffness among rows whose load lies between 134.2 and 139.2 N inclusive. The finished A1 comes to 72.73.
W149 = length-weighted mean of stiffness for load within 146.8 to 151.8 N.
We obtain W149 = 88.6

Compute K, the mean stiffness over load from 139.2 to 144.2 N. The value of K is 78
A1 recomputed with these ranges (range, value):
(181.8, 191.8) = 85.26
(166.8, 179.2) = 80.07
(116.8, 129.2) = 71.58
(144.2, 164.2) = 86.61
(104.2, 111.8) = 85.69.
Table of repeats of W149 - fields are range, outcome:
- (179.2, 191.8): 93.1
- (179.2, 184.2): 90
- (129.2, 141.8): 77.3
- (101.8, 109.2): 94.5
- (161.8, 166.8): 94.2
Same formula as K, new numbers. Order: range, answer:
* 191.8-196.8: 87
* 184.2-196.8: 91.8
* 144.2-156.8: 88.7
